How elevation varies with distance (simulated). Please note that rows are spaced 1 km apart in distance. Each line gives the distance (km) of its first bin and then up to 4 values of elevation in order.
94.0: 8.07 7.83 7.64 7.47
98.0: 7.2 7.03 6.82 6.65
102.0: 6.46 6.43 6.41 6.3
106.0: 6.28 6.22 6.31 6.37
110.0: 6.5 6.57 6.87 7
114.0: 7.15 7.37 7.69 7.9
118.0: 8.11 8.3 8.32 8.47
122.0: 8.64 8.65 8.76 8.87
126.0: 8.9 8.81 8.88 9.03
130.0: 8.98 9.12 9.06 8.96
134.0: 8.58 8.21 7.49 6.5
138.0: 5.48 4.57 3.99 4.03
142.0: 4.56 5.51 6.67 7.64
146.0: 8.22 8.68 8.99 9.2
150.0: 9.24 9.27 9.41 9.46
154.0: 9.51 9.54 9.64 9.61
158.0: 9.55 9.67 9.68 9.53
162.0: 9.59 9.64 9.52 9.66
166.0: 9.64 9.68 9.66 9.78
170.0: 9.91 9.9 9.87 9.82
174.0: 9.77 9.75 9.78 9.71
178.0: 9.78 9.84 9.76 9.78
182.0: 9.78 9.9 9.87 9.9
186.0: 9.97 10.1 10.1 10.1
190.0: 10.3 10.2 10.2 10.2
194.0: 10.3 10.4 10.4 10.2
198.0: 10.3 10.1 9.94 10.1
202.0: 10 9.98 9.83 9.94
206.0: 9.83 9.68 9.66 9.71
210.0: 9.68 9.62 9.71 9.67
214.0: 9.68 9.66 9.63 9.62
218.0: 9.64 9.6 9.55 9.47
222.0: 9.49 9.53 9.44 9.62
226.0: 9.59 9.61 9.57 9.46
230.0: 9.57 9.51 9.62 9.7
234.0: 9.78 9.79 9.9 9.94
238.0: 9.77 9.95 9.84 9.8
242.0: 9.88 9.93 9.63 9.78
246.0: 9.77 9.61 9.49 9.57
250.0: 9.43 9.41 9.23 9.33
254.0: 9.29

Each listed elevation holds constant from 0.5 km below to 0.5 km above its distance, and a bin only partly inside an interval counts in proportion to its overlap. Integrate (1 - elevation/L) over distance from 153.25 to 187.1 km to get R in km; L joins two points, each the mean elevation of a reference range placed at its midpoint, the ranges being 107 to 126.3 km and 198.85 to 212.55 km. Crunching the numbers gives -2.9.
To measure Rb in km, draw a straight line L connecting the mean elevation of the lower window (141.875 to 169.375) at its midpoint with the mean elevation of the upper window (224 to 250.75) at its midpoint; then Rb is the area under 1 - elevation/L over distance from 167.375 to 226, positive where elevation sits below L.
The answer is -3.17 km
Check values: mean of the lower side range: 9.01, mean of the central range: 9.85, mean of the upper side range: 9.69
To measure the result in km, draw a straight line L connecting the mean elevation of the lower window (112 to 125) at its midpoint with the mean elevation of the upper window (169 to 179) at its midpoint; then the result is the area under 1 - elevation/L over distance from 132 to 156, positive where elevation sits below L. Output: 3.34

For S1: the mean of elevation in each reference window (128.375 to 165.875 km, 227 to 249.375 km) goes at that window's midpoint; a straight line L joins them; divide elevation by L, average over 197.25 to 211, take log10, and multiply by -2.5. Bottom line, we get -0.08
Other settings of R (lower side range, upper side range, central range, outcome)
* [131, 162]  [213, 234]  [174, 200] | -3.40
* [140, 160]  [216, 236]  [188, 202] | -1.78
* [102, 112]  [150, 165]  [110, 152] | 0.40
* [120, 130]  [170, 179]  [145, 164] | 0.15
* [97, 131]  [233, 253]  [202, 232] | -1.24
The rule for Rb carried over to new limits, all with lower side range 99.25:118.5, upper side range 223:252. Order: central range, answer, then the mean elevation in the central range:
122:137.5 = -2.81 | 8.59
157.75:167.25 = -1.91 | 9.62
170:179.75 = -1.80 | 9.81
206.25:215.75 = -0.63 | 9.68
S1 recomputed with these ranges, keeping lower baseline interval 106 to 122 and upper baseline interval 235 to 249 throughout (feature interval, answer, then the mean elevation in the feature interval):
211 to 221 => -0.04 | 9.63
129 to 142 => 0.09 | 7.06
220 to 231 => -0.01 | 9.53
